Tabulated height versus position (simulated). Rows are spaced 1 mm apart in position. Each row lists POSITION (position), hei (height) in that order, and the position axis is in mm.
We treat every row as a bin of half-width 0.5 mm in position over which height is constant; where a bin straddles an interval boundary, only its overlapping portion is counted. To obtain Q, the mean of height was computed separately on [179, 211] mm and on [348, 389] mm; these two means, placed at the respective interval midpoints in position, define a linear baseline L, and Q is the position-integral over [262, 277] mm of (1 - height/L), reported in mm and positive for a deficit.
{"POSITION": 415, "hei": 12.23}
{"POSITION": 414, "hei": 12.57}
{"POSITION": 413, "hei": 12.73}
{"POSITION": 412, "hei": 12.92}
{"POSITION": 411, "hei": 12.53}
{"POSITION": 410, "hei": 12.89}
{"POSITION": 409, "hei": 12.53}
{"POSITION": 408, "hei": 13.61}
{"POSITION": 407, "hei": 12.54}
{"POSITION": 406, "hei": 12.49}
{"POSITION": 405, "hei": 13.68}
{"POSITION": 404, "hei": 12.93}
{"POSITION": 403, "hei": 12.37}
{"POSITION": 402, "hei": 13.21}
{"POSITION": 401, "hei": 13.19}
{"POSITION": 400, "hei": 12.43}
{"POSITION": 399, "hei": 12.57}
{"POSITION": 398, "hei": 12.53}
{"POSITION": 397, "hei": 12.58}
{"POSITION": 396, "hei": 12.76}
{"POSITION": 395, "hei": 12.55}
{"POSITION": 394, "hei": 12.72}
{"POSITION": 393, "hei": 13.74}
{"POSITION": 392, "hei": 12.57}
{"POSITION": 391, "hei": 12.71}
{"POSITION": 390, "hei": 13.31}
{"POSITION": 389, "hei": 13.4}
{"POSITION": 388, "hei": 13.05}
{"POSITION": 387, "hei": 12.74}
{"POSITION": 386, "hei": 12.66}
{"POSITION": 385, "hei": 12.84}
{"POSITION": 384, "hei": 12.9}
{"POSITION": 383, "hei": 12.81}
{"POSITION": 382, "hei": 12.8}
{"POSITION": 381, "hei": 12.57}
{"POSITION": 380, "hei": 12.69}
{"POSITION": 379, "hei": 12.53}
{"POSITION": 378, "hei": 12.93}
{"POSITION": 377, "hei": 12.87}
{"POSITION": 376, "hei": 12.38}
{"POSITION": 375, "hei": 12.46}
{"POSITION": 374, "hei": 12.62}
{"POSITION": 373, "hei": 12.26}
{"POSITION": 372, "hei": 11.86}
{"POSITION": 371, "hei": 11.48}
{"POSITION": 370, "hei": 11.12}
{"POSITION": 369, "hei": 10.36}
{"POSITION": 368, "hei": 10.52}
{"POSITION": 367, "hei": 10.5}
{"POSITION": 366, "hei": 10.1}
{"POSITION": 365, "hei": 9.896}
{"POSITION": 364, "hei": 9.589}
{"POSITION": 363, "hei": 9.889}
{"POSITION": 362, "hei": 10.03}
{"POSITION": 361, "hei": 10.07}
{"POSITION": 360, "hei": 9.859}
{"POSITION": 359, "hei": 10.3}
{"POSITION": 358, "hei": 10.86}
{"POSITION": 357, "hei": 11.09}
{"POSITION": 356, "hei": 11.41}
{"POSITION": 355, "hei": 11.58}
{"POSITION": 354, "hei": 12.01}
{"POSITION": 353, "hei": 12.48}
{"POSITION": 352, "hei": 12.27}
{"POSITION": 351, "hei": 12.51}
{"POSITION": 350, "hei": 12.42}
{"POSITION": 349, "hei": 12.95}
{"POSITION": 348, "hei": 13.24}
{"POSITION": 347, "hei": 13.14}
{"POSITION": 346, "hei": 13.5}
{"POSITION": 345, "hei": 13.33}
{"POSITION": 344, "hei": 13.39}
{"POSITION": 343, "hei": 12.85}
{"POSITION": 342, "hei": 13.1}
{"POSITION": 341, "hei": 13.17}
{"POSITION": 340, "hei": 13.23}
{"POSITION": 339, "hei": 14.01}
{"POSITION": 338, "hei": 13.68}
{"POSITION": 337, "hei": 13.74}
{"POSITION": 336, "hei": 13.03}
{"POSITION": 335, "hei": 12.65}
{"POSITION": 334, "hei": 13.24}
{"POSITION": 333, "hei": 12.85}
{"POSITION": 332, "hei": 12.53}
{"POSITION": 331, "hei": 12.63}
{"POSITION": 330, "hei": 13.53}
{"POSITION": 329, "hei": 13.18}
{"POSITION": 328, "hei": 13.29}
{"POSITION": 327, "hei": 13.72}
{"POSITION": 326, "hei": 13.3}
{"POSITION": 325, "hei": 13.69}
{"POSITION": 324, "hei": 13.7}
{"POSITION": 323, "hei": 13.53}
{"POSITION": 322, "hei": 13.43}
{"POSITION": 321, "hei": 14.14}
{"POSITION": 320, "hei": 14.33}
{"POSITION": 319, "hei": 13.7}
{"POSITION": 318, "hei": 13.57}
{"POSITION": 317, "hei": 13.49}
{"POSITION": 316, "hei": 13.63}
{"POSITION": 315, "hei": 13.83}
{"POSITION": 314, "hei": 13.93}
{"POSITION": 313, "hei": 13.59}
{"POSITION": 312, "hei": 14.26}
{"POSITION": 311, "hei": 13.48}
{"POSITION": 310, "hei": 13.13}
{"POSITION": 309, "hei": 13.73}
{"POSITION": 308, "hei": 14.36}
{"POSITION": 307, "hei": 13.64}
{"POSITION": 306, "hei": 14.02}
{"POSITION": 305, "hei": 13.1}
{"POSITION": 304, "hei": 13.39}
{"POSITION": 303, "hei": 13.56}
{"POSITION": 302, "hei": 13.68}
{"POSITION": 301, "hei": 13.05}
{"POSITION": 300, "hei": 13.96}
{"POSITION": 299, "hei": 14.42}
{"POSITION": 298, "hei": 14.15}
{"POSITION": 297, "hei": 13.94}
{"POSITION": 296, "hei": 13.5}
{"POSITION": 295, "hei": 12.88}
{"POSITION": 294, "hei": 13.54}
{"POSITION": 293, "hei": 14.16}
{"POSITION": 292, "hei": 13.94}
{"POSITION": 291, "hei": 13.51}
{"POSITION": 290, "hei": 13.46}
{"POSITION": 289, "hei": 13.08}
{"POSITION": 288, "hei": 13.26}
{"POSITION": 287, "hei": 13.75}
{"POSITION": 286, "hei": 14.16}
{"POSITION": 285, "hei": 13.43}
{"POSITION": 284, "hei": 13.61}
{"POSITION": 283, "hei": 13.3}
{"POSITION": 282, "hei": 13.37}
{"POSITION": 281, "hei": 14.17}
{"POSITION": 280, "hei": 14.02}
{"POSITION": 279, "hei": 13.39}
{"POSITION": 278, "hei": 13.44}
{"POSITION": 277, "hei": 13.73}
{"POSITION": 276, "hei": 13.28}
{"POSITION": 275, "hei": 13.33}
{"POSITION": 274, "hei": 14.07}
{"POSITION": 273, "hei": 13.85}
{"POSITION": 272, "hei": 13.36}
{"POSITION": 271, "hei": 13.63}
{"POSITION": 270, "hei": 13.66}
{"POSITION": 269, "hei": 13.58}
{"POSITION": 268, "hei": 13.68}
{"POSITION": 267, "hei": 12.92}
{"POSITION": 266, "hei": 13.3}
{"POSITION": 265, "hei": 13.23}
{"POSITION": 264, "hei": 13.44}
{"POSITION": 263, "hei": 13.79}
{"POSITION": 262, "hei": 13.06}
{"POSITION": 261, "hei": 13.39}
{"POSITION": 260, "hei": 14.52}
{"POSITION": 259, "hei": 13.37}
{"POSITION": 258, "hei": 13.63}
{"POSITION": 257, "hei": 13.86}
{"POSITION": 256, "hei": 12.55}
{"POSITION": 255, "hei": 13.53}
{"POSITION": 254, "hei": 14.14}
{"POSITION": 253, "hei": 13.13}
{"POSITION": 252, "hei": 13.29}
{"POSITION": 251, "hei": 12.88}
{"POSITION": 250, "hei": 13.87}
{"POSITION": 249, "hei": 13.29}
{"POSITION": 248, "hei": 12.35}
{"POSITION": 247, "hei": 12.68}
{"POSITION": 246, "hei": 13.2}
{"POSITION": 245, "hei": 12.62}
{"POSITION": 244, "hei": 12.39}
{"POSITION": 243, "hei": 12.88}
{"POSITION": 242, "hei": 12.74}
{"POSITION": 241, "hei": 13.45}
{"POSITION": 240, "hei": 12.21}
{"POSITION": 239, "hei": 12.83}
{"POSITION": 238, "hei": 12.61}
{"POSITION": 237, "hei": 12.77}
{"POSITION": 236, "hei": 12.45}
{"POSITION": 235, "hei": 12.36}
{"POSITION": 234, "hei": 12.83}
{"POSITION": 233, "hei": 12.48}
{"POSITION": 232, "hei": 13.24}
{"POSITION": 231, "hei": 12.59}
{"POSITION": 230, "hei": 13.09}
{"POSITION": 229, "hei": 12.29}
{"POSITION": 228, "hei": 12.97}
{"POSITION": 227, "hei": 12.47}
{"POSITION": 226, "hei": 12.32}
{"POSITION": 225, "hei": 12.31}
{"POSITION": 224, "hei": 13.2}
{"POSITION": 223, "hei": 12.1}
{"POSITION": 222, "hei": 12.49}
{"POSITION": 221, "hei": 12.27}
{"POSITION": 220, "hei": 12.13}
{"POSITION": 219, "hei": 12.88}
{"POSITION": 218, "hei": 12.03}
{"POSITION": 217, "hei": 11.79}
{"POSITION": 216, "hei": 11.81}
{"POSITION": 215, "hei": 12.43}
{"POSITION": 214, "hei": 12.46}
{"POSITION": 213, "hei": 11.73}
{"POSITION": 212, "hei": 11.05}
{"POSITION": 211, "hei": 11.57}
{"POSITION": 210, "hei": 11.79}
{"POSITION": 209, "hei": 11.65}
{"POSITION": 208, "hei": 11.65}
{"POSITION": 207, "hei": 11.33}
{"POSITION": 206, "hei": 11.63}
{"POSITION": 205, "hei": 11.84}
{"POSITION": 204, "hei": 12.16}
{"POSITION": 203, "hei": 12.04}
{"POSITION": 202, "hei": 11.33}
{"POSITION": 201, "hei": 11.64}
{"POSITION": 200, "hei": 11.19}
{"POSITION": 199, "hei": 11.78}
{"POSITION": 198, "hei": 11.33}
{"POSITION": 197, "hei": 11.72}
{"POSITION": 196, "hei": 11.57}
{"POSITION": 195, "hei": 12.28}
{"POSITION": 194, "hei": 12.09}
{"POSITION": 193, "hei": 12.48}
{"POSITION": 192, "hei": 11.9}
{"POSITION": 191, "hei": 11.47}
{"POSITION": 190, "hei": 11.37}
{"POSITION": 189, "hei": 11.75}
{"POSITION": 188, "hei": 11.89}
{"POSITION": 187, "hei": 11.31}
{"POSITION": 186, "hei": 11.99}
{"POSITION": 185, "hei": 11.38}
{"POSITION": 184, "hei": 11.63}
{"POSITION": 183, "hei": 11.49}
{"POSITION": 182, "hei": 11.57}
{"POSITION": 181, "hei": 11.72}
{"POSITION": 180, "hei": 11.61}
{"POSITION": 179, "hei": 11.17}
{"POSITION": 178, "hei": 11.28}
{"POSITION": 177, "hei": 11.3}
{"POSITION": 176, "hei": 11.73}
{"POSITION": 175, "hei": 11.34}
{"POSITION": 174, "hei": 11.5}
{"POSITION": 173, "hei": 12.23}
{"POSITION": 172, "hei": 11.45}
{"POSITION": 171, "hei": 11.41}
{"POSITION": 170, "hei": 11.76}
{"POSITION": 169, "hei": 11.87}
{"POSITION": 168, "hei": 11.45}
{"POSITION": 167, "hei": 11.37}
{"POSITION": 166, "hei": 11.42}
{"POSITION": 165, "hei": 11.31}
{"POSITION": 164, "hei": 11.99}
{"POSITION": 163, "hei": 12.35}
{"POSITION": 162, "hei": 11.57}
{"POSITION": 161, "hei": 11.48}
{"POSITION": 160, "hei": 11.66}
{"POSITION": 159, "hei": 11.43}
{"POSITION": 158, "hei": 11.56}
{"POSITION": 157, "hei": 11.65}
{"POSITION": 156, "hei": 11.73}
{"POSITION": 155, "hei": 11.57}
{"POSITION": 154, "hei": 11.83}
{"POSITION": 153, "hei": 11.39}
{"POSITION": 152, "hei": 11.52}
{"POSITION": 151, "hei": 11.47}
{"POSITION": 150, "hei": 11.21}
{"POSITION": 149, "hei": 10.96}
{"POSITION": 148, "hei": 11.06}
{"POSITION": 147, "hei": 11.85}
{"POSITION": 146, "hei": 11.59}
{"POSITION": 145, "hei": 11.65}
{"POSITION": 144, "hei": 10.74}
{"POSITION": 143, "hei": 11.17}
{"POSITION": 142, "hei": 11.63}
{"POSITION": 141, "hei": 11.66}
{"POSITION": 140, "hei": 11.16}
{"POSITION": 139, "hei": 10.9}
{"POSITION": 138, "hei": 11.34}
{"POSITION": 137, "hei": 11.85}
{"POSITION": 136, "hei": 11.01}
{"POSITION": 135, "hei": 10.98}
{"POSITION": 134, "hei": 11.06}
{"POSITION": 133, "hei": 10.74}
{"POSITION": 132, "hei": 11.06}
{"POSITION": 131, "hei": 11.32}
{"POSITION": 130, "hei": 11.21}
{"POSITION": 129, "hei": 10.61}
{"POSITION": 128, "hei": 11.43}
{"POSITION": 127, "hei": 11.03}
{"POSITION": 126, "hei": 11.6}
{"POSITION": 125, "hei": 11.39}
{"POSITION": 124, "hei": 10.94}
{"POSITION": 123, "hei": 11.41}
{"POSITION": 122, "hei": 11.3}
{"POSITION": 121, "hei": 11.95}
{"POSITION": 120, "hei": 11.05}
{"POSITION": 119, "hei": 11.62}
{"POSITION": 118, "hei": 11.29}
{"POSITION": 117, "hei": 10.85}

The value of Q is -2.3 mm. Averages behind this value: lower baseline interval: 11.7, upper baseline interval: 11.7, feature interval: 13.5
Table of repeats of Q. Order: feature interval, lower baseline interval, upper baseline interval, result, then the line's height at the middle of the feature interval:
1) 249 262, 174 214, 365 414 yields -1.7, 11.9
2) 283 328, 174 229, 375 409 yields -4.7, 12.4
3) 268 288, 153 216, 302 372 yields -2.2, 12.3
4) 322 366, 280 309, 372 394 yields 2.6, 13.2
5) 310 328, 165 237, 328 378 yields -2.5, 12.1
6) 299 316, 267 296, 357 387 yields -0.9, 13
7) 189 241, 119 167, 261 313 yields 1.5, 12.5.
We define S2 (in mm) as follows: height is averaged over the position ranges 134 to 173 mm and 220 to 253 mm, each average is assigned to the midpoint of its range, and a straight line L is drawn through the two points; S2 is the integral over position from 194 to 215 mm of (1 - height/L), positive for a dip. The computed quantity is 0.9 mm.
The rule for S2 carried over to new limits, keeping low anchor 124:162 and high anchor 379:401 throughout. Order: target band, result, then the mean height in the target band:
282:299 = -2.0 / 13.6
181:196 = -0.2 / 11.7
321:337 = -1.1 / 13.3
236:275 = -4.0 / 13.2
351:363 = 1.4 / 11.1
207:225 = -0.4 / 12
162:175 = -0.2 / 11.7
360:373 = 2.2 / 10.5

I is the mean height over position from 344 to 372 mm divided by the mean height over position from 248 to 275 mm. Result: 0.8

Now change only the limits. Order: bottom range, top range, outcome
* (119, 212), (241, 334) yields 1.17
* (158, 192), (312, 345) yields 1.16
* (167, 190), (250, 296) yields 1.17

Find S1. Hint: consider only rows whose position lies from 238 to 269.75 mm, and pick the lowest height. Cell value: 12.21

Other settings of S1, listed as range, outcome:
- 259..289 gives 12.92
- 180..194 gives 11.31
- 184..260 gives 11.05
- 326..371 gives 9.589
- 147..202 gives 10.96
